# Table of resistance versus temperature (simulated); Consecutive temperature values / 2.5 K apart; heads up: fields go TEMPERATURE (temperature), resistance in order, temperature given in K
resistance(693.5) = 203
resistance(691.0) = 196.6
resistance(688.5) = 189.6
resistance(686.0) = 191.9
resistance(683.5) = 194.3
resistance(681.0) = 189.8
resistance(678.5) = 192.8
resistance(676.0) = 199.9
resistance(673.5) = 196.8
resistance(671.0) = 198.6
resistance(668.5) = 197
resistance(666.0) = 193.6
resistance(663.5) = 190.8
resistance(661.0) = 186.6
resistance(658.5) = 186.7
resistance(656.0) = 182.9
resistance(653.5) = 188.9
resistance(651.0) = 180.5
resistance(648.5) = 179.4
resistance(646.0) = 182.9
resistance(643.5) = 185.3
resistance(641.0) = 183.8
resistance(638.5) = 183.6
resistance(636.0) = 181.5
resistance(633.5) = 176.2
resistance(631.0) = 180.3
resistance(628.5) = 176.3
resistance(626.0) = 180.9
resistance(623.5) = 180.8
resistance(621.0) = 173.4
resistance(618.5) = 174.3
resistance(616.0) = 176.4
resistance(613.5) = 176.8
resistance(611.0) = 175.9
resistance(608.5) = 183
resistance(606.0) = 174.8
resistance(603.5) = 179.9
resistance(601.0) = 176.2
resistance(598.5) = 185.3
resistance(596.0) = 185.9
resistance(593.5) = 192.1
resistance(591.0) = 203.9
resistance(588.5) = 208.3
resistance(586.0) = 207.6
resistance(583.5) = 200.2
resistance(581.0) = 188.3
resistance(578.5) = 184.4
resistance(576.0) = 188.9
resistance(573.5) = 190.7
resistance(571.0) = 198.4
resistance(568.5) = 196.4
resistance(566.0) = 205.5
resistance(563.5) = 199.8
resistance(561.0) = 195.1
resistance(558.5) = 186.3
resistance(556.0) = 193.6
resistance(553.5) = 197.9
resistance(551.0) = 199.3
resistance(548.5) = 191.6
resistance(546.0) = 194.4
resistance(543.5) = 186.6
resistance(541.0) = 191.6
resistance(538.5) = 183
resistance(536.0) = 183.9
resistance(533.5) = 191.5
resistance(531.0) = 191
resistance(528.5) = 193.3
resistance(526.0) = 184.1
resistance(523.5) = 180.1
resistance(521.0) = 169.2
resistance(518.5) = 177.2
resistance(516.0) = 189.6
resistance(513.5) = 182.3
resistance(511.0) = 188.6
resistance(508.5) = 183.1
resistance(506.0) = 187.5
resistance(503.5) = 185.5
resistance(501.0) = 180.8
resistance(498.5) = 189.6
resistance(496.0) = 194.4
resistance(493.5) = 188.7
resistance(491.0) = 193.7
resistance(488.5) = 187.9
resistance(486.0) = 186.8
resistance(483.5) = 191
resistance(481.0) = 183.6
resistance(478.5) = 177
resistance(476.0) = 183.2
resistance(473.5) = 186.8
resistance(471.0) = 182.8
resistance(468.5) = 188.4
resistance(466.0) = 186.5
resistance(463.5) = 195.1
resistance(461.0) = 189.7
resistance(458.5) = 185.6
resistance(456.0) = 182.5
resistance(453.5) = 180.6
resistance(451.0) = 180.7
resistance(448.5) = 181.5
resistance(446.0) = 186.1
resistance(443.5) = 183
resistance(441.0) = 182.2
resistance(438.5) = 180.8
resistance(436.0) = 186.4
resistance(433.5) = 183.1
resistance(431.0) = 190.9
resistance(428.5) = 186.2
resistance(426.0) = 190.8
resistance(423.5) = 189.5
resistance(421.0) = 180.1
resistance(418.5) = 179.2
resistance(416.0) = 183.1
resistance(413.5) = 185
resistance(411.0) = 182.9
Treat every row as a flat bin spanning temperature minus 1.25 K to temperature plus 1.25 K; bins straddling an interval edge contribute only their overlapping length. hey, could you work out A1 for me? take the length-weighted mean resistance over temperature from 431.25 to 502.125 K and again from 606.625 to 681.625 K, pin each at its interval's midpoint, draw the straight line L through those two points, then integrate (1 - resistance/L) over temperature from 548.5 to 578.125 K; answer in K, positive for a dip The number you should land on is -1.62 K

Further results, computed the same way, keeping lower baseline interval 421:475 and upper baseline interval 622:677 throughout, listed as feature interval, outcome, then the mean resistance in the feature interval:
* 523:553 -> -0.6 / 190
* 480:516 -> -0.4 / 187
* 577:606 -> -0.8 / 191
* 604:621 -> 0.8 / 177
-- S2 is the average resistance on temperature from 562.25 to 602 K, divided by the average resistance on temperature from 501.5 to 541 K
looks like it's 1.05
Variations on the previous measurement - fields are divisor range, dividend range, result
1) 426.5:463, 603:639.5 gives 0.97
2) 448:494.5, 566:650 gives 1.00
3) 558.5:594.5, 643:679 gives 0.96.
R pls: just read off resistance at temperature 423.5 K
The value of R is 189.5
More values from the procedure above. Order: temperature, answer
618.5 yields 174.3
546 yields 194.4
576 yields 188.9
